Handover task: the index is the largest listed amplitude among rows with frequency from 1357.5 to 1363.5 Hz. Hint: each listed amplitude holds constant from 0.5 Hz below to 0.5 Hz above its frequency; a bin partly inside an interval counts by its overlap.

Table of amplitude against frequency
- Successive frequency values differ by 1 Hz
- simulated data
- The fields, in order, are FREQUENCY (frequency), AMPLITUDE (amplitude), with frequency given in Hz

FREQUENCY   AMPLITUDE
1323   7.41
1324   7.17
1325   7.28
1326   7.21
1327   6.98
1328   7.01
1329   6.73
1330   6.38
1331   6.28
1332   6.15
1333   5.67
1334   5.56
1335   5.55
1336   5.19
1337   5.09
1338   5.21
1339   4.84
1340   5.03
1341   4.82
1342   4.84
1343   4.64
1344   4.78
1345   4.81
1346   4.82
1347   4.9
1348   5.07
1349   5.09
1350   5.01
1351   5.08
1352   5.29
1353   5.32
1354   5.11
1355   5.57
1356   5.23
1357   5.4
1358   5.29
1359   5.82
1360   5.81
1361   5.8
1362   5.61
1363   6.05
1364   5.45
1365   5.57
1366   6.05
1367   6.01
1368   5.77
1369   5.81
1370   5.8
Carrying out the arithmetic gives 6.05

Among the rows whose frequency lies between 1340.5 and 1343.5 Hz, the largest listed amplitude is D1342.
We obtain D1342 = 4.84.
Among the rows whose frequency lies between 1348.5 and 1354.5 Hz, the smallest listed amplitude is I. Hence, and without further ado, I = 5.01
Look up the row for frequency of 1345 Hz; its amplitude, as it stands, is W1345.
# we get 4.81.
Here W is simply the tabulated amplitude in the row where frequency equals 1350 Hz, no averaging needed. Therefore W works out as 5.01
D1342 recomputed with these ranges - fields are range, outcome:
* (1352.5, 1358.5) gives 5.57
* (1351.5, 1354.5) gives 5.32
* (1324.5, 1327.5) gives 7.28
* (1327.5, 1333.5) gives 7.01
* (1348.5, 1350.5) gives 5.09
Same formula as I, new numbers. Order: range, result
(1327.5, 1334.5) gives 5.56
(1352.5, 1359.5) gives 5.11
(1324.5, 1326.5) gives 7.21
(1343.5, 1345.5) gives 4.78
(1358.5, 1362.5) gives 5.61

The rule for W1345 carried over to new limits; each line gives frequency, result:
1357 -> 5.4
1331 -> 6.28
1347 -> 4.9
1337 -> 5.09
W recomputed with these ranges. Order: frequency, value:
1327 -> 6.98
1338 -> 5.21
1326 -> 7.21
